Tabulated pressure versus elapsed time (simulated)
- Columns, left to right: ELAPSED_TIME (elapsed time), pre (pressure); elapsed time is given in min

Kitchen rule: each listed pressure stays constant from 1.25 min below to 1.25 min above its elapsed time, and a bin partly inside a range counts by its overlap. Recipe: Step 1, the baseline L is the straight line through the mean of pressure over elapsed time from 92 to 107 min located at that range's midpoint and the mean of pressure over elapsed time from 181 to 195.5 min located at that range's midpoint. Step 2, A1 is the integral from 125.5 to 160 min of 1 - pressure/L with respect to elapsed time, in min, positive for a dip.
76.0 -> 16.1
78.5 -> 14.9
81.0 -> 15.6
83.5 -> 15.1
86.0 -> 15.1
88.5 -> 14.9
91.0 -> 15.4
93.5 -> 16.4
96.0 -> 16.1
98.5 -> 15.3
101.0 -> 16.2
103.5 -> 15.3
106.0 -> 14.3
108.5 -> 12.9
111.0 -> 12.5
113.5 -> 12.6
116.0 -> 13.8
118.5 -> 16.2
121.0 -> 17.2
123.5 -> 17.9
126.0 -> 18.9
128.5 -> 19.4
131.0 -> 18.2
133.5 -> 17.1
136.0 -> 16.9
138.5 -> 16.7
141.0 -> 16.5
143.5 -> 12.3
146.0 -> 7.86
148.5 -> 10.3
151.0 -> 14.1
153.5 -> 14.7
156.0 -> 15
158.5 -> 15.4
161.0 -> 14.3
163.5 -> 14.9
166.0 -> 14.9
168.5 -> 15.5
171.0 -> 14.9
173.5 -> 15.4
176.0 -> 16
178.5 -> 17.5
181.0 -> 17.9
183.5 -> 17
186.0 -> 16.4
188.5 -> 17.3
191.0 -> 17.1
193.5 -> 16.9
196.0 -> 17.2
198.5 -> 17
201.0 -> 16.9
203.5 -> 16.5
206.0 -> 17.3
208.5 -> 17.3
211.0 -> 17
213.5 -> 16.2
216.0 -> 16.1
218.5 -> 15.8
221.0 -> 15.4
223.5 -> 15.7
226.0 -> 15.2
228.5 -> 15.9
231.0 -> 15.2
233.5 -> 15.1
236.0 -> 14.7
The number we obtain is 2.4 min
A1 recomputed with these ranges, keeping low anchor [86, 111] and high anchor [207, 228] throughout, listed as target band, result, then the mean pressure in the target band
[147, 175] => 2.1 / 14.4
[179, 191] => -1.0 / 17.2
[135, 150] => 2.0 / 13.4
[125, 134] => -1.9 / 18.5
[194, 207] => -0.8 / 17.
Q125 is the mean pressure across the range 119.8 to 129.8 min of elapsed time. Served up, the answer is 18.4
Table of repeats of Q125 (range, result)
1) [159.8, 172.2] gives 14.9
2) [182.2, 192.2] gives 17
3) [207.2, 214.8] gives 16.8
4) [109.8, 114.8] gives 12.6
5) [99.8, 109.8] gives 14.7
